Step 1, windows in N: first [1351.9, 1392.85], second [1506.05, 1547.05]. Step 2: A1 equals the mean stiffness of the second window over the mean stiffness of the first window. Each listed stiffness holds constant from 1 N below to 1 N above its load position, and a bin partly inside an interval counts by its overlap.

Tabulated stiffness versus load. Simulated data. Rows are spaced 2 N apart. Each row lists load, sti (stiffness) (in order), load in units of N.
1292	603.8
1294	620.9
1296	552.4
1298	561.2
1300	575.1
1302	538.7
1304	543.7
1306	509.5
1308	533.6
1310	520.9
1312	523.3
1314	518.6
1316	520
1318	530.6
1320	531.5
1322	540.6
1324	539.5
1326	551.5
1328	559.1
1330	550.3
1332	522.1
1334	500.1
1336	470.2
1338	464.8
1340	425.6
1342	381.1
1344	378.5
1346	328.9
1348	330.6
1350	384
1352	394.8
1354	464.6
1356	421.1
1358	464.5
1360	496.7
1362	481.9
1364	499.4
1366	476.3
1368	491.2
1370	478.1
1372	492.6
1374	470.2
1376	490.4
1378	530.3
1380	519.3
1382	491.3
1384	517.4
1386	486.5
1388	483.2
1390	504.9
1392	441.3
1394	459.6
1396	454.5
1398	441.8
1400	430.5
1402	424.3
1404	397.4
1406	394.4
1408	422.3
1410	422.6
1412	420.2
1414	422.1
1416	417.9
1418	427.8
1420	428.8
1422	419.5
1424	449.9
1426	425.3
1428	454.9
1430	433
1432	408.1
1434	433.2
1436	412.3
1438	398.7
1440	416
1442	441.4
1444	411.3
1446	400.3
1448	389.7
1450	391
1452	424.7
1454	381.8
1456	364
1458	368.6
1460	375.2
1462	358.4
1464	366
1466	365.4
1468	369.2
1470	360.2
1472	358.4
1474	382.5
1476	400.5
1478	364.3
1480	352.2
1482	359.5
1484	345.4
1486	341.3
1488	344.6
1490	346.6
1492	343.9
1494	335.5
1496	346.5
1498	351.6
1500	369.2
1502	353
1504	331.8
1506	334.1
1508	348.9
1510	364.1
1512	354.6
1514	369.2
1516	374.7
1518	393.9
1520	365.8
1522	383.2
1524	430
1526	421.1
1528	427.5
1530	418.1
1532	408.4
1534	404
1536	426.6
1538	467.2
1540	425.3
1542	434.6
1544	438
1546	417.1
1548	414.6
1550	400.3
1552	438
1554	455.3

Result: 0.83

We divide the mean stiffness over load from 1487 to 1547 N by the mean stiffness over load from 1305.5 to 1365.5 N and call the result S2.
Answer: 0.80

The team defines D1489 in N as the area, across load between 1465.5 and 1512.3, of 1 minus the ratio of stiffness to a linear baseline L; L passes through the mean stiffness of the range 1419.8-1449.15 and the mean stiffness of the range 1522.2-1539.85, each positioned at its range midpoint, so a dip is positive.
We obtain 7.5 N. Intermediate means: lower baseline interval 421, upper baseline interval 423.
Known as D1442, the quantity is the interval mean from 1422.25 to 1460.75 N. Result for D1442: 410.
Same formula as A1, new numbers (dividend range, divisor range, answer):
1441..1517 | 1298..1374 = 0.76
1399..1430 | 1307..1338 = 0.81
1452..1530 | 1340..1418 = 0.82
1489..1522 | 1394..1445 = 0.84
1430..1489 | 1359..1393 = 0.78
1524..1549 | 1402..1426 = 1.01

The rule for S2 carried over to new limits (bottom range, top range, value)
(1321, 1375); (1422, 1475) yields 0.86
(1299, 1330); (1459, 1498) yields 0.67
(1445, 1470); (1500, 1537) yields 1.01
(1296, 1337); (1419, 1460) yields 0.77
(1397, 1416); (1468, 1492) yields 0.86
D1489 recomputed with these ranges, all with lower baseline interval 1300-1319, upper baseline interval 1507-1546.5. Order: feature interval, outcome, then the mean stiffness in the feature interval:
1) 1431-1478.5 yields 6.0 N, 389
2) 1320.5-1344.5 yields 1.1 N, 493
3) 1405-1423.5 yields 1.9 N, 420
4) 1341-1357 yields 3.8 N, 385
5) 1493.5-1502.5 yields 1.5 N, 352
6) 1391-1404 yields 1.1 N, 439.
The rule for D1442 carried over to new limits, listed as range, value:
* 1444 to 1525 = 367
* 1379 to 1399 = 480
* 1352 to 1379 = 478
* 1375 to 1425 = 452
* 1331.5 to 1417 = 451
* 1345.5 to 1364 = 425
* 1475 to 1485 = 364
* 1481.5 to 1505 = 347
